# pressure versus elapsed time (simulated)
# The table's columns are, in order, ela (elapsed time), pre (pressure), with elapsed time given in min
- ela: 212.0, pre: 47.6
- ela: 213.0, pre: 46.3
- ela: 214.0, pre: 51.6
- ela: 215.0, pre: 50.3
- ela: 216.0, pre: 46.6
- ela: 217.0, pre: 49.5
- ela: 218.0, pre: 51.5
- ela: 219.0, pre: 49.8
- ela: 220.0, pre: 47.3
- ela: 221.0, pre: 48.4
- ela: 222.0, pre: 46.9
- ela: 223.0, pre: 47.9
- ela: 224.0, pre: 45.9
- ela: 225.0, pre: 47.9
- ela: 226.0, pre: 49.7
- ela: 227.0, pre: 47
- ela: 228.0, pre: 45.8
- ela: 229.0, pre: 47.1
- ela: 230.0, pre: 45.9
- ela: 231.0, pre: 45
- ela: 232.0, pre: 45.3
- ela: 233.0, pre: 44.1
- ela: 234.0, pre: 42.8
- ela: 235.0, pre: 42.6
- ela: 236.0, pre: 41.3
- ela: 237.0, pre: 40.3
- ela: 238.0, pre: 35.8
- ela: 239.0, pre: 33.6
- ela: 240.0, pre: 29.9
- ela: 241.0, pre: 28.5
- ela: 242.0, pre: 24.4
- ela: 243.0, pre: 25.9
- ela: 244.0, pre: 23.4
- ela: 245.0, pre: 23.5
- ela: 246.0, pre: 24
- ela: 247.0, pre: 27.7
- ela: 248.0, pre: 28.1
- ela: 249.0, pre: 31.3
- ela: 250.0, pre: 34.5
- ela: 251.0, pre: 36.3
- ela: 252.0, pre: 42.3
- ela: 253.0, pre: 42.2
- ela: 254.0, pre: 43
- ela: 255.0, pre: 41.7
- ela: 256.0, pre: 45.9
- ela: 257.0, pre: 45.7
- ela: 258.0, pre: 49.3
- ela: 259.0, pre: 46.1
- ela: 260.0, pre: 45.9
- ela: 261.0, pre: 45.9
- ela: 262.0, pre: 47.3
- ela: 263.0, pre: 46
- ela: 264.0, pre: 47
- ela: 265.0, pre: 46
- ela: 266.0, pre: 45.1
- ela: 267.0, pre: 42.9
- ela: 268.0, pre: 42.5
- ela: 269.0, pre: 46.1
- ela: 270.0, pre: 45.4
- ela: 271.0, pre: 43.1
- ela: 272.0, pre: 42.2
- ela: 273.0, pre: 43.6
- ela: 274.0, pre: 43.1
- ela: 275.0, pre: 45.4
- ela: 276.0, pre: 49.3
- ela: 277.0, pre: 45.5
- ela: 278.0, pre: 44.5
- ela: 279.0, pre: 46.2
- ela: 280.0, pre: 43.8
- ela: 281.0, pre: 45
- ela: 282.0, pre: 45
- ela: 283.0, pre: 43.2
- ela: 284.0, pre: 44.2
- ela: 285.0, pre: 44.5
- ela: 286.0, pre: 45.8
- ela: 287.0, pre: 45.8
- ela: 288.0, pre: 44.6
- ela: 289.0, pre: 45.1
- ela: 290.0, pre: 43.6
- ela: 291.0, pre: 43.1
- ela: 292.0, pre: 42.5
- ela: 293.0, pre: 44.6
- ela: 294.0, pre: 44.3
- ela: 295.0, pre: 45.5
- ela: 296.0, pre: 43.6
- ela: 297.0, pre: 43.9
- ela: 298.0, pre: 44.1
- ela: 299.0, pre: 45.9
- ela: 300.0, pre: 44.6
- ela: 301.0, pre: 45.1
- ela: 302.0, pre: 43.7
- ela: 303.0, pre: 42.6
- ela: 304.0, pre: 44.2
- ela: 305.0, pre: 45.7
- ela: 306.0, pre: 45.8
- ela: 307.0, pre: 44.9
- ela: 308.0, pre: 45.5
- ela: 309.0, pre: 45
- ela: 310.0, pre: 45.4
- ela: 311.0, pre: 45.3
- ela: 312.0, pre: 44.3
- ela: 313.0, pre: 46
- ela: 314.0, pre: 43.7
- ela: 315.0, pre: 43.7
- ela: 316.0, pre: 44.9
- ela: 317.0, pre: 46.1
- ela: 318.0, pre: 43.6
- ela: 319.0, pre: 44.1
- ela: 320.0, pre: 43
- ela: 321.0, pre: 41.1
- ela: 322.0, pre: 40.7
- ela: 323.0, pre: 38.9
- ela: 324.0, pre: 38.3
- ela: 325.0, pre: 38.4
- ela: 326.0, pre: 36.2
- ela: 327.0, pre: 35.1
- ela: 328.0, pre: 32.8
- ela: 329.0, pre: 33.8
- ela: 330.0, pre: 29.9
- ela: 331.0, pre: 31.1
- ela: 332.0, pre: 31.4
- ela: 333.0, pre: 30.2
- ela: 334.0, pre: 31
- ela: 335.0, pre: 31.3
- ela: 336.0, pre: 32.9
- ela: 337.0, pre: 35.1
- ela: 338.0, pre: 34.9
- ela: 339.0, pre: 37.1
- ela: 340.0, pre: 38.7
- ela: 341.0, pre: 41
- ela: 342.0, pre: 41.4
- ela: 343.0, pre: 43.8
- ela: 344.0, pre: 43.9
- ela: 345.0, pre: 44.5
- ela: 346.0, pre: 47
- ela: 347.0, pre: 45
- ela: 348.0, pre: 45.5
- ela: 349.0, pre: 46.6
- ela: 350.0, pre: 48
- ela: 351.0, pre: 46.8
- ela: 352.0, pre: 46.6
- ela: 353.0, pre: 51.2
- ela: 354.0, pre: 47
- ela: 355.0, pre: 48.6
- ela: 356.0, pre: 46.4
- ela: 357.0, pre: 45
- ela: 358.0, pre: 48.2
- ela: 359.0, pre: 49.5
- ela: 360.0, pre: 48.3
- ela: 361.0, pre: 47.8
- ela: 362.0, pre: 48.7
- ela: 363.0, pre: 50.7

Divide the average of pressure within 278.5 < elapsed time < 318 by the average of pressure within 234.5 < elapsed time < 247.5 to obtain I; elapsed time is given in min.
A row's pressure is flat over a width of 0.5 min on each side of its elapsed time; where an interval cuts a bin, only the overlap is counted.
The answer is 1.45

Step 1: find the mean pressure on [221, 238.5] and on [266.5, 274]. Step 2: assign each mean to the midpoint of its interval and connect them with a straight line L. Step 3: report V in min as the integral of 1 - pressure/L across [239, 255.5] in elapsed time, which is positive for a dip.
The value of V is 4.7 min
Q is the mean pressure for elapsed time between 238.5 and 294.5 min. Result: 41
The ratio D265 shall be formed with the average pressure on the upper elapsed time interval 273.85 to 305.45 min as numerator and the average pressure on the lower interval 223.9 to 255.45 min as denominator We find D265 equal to 1.2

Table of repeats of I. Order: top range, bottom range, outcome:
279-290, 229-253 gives 1.28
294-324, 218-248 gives 1.11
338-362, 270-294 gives 1.02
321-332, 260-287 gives 0.79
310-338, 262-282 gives 0.85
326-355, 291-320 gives 0.89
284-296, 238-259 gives 1.29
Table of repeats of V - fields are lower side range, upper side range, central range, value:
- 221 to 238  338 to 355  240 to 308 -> 4.5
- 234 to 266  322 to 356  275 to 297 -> -3.5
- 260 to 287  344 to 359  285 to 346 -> 6.2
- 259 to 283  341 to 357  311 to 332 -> 2.7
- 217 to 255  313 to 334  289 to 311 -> -3.3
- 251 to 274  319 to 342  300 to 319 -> -3.0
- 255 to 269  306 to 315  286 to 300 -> 0.3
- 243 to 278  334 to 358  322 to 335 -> 2.6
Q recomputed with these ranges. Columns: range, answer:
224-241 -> 42.4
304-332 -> 41.1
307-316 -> 44.9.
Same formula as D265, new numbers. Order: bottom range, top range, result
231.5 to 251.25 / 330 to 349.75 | 1.16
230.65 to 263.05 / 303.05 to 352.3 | 1.08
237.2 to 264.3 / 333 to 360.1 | 1.16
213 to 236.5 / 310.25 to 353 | 0.86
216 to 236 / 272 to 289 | 0.96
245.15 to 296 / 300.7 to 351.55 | 0.95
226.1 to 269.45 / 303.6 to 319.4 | 1.13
